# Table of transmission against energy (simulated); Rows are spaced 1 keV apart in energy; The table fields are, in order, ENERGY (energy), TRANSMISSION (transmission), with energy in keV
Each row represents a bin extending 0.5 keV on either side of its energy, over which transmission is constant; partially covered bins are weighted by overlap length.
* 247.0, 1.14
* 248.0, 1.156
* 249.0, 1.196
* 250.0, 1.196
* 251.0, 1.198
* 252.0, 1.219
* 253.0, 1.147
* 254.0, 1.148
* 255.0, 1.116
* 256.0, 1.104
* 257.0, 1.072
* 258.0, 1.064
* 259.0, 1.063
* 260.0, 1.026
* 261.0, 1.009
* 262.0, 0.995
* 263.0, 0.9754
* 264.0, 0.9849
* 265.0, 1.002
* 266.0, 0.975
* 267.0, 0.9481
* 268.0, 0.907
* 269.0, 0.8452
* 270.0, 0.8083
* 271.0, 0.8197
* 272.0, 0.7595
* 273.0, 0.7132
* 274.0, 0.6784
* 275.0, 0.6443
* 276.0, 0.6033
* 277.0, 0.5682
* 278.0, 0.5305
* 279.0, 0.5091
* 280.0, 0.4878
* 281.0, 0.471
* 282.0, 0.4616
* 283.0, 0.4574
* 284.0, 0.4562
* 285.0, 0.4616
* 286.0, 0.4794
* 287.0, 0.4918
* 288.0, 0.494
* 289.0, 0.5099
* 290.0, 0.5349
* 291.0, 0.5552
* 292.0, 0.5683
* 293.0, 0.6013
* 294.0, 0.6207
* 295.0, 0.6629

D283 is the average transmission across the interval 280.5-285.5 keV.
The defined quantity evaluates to 0.462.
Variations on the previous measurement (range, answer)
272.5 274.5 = 0.696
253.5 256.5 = 1.12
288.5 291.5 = 0.533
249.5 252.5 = 1.2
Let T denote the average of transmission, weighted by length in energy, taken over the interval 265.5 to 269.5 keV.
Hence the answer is 0.919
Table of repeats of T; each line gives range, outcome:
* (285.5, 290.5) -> 0.502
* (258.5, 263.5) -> 1.01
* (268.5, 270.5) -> 0.827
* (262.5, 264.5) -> 0.98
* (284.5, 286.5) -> 0.471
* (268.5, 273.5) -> 0.789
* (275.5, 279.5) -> 0.553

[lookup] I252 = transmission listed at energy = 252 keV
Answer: 1.219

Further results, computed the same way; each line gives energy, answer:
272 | 0.7595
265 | 1.002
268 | 0.907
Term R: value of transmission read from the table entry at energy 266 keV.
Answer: 0.975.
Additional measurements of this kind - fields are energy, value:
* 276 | 0.6033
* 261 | 1.009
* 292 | 0.5683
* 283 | 0.4574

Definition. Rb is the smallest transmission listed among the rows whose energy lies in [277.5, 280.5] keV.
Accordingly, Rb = 0.4878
